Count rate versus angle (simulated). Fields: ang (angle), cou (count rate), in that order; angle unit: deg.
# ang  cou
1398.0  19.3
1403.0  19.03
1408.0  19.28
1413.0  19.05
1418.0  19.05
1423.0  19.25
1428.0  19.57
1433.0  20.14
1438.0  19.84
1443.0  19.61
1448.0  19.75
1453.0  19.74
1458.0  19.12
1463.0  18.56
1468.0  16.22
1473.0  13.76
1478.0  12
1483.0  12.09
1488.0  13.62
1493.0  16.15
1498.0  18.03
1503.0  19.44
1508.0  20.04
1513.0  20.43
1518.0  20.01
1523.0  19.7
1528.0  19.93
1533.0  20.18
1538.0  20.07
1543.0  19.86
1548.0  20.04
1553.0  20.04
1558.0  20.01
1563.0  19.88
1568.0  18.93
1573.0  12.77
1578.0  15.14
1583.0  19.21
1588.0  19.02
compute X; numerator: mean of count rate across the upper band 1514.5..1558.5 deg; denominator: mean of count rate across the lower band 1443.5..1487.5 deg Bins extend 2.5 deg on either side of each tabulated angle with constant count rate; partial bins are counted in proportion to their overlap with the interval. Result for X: 1.22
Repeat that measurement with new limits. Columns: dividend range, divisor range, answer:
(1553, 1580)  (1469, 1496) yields 1.28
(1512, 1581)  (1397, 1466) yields 0.98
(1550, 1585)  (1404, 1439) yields 0.93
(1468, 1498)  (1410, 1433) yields 0.73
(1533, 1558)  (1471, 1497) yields 1.45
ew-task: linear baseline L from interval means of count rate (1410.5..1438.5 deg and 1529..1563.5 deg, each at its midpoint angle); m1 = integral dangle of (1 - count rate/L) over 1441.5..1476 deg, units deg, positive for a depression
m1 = 2.9 deg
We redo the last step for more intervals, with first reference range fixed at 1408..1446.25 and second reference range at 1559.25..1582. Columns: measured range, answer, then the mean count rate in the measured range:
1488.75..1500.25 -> 1.1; 16.5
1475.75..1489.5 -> 4.5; 12.5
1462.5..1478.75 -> 3.2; 15.1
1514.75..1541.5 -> -3.4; 20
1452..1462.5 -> -0.1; 19.2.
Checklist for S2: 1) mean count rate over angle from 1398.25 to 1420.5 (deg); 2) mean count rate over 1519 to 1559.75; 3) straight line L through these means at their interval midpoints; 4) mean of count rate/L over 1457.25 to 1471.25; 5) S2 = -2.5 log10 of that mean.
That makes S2 0.11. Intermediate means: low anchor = 19.1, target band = 17.6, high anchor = 20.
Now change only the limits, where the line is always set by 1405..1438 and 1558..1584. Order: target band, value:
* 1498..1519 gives -0.09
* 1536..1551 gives -0.13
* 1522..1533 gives -0.11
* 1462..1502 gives 0.23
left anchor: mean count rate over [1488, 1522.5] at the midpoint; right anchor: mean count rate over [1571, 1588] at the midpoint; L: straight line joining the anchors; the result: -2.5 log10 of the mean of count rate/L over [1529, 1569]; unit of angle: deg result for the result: -0.16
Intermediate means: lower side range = 18.7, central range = 19.9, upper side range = 16.3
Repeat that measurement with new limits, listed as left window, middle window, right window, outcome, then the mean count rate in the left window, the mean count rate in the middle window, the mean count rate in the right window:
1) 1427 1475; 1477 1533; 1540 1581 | 0.05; 18.7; 17.7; 18.4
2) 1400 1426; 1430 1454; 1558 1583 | -0.06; 19.1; 19.8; 17.3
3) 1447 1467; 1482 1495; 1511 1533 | 0.35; 19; 14.1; 20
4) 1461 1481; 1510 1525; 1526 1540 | -0.07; 15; 20.1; 20.1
